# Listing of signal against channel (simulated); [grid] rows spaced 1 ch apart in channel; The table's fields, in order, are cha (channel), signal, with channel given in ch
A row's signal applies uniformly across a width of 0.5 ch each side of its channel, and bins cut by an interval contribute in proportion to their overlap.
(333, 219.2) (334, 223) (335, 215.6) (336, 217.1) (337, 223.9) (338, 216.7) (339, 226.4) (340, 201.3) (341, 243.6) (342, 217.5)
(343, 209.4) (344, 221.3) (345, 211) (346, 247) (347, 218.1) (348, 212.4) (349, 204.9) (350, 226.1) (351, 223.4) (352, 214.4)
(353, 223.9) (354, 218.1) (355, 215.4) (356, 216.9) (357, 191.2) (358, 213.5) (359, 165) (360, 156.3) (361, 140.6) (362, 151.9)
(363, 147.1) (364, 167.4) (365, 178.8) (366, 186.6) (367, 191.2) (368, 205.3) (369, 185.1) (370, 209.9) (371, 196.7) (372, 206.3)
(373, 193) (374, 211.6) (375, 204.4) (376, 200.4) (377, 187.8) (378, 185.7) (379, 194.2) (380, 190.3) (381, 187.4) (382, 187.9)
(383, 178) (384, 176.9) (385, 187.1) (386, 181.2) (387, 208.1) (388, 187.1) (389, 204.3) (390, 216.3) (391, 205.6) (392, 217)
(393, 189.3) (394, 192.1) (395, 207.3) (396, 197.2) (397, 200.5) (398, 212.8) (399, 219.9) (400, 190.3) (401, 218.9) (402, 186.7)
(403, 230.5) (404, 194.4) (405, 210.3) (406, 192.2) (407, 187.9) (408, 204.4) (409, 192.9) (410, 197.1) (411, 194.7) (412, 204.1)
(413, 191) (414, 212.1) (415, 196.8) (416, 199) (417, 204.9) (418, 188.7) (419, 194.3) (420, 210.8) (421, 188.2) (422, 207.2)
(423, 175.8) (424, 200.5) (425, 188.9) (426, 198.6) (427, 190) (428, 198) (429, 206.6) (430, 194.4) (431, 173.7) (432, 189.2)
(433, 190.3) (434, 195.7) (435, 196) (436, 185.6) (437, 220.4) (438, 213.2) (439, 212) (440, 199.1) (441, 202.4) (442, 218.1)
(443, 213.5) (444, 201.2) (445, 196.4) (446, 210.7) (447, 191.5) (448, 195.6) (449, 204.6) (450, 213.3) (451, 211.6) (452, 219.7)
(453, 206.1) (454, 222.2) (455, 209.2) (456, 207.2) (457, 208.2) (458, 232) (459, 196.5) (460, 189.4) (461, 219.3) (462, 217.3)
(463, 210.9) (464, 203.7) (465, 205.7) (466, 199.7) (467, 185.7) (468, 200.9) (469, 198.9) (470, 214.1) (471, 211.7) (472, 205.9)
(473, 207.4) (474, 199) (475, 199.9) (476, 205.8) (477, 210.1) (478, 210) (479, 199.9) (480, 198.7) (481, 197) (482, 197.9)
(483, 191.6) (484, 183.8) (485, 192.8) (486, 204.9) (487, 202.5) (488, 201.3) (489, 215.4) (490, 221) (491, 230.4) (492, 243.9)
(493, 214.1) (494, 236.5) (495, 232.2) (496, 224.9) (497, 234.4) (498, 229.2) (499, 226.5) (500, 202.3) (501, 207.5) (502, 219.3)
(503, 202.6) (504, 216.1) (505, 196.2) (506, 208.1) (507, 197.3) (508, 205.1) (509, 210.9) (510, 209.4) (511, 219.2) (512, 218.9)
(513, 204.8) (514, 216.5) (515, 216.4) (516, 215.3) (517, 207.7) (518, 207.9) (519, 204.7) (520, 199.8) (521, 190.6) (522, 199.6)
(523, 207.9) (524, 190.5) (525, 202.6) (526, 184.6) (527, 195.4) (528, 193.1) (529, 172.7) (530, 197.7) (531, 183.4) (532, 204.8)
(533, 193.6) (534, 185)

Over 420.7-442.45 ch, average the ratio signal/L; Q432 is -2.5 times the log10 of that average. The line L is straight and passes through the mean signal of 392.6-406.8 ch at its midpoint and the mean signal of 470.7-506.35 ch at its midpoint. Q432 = 0.044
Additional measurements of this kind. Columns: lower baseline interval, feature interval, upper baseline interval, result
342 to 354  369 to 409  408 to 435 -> 0.040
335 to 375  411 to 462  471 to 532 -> 0.017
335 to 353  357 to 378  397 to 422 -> 0.152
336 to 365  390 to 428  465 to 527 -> 0.031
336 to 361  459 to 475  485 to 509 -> 0.055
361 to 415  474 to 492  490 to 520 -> 0.037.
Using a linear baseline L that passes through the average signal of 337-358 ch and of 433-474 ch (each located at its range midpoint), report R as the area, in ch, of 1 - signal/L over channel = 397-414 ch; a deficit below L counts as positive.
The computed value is 0.8 ch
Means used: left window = 218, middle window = 202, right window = 206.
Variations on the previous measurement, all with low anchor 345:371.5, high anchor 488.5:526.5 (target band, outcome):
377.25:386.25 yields 0.6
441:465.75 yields -0.2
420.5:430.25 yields 0.4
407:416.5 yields 0.2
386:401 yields -0.2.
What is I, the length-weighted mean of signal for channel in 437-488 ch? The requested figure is 205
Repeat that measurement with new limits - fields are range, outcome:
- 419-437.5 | 195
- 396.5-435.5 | 198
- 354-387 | 188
